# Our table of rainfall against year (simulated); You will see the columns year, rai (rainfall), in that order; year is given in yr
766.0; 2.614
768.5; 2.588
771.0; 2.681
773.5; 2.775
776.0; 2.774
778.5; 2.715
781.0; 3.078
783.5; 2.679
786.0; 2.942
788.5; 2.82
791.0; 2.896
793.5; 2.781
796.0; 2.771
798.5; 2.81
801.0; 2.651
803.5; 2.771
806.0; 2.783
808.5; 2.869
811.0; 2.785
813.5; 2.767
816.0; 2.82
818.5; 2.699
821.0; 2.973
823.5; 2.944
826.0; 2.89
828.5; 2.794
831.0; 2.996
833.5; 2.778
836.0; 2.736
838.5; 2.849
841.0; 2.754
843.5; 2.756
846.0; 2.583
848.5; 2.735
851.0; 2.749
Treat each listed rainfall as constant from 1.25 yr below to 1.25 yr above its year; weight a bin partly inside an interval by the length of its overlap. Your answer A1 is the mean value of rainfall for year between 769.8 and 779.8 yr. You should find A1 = 2.74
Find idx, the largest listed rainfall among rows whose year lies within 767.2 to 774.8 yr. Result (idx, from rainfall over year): 2.775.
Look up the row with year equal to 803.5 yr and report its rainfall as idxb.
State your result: 2.771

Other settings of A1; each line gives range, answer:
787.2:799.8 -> 2.82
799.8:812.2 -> 2.77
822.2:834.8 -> 2.88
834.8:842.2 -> 2.78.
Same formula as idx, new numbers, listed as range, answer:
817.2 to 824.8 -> 2.973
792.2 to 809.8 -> 2.869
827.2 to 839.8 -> 2.996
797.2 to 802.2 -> 2.81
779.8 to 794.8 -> 3.078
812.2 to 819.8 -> 2.82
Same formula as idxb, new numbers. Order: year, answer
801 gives 2.651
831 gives 2.996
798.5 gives 2.81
